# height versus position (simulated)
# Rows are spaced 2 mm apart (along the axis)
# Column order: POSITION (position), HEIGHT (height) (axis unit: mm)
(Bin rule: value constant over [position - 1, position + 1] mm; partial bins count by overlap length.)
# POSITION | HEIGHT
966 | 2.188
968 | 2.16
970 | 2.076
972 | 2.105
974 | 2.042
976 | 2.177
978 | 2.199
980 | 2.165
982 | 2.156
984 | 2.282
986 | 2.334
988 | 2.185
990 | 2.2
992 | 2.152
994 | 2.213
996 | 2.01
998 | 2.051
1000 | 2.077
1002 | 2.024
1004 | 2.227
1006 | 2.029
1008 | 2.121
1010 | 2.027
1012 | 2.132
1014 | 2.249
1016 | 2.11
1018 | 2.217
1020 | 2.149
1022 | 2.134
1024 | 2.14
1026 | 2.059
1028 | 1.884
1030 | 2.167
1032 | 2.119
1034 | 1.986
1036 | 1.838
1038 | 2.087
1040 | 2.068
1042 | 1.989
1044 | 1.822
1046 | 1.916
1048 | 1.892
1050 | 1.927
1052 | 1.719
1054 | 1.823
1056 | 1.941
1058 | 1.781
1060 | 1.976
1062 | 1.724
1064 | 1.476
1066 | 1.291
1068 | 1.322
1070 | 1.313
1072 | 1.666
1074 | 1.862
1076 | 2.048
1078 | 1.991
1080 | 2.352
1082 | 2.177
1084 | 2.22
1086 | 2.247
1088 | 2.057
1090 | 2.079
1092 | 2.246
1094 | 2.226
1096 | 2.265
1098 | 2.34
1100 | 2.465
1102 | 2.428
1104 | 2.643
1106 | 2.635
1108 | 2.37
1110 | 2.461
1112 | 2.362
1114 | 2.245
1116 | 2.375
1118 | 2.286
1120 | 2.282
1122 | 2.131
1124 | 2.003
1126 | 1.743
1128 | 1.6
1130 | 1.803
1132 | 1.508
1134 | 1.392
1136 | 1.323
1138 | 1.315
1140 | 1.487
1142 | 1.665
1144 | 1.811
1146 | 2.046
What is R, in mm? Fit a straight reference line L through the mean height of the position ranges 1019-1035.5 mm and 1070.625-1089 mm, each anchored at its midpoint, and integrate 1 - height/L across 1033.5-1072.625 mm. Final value 5.45 mm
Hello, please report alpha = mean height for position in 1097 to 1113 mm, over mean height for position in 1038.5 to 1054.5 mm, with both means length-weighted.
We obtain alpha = 1.29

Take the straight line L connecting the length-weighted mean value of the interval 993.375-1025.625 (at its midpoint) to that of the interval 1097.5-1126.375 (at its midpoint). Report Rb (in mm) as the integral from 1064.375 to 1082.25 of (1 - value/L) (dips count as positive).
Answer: 4.0 mm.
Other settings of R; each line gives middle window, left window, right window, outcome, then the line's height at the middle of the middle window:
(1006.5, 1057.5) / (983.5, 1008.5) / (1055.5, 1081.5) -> -1.75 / 1.95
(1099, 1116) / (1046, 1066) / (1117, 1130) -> -4.41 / 1.94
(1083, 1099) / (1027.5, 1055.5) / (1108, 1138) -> -2.11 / 1.95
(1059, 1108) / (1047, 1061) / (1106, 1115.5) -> 2.29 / 2.14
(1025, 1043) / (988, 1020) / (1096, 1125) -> 1.38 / 2.19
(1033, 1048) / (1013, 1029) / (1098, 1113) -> 1.67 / 2.2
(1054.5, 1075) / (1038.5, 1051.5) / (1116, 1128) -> 3.42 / 1.97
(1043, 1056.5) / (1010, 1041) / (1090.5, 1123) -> 1.91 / 2.17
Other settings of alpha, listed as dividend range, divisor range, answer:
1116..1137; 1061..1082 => 1.06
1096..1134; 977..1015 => 1.02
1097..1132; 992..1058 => 1.09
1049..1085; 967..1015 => 0.85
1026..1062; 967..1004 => 0.90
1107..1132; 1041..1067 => 1.18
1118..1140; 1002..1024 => 0.81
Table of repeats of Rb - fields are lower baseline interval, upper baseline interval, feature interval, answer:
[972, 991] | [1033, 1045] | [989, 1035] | -0.86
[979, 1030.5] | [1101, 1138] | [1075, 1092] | -0.52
